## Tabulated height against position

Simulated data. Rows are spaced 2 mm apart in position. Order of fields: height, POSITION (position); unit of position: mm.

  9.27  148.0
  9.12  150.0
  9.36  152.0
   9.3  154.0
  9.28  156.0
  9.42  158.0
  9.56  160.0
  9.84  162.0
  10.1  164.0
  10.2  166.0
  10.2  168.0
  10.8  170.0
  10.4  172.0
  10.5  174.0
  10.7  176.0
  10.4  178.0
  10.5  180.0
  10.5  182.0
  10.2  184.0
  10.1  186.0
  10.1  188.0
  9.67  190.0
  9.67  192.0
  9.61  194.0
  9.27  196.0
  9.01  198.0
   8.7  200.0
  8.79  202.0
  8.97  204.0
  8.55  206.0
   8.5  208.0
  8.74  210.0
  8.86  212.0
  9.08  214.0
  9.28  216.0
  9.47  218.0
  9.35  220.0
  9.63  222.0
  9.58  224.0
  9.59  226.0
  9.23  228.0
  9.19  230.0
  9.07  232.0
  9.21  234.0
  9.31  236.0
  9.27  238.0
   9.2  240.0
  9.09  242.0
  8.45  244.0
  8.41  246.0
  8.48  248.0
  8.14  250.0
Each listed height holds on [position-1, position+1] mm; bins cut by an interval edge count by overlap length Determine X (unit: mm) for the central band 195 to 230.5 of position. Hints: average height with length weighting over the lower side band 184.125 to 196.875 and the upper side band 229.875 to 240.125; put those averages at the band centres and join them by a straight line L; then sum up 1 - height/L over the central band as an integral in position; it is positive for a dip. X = 1.45 mm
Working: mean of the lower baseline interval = 9.77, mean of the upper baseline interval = 9.21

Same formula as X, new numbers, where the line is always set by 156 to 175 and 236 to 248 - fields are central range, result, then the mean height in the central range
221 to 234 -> -0.37 mm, 9.37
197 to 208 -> 0.83 mm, 8.78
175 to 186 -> -0.66 mm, 10.4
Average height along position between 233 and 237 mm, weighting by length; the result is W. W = 9.26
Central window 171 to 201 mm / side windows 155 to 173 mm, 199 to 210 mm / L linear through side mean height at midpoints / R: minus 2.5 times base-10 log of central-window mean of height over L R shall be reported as -0.075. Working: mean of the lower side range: 9.98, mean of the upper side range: 8.71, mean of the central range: 9.96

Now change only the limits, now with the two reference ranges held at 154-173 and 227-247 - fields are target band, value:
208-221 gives 0.028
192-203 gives 0.046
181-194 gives -0.040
